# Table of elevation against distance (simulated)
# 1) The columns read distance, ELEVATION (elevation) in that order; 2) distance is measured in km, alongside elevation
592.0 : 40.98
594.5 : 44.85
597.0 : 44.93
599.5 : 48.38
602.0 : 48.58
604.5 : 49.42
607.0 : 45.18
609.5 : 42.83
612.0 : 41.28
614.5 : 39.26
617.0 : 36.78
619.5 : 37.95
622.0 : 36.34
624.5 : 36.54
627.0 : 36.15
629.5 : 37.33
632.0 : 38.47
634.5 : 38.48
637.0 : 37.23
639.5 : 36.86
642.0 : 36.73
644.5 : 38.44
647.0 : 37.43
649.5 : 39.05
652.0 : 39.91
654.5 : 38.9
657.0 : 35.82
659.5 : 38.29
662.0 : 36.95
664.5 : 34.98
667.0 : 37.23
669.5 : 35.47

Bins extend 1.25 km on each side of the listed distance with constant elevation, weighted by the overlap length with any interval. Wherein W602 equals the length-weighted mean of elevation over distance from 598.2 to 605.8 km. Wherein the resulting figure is 48.7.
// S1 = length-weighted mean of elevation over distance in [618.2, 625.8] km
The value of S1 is 36.9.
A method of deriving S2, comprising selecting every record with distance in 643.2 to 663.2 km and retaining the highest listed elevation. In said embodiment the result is 39.91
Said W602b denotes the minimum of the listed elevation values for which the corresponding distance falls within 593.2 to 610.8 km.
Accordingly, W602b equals 42.83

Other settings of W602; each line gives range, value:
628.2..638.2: 37.9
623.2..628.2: 36.3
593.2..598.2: 44.9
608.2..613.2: 42.1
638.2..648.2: 37.4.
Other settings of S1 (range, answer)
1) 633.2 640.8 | 37.5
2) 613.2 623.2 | 37.6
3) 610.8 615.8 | 40.2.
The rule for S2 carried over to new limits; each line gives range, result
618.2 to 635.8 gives 38.48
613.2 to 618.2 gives 39.26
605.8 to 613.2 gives 45.18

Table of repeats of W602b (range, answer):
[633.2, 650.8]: 36.73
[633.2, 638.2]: 37.23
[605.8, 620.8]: 36.78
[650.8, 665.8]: 34.98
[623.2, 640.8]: 36.15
